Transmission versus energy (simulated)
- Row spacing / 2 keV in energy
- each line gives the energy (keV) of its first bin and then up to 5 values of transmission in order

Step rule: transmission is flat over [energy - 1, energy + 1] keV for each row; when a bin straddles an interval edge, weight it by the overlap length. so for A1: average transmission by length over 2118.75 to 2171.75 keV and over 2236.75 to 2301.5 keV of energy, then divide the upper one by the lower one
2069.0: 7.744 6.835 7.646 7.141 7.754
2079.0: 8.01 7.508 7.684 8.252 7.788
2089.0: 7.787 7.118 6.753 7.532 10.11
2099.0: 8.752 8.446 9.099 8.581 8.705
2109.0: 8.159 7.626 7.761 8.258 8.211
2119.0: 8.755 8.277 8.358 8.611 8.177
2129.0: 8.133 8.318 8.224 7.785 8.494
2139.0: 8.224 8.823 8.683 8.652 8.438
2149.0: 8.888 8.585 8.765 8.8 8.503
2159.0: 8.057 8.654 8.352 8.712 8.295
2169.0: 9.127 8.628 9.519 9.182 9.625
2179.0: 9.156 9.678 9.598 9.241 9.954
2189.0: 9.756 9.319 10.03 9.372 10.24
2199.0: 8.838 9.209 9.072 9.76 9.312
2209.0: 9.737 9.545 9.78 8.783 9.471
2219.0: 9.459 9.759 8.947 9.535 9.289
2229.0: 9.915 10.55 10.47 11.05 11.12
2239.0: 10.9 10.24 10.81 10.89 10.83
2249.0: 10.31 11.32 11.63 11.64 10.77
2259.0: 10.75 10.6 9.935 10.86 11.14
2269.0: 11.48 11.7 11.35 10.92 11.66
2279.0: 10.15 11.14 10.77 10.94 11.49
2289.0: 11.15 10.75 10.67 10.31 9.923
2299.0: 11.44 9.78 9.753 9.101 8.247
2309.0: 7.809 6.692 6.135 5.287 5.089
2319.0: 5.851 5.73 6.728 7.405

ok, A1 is 1.3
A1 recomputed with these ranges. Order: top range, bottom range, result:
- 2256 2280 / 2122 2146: 1.31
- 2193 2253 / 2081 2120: 1.22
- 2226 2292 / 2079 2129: 1.33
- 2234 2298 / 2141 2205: 1.20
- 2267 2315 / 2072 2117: 1.25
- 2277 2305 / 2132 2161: 1.25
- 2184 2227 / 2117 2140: 1.14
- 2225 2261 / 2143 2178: 1.22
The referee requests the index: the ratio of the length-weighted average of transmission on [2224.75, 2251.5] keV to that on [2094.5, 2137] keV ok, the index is 1.26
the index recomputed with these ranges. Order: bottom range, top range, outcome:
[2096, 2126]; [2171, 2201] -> 1.12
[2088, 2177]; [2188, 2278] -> 1.22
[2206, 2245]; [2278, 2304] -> 1.07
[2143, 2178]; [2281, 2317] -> 1.07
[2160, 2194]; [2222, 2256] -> 1.14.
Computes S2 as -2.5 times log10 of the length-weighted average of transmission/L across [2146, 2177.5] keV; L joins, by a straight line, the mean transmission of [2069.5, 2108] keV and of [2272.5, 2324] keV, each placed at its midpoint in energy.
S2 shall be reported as -0.05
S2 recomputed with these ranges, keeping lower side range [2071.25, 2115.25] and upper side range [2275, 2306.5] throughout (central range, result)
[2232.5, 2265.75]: -0.08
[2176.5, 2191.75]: -0.04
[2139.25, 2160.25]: 0.02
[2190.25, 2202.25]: -0.02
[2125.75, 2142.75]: 0.03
